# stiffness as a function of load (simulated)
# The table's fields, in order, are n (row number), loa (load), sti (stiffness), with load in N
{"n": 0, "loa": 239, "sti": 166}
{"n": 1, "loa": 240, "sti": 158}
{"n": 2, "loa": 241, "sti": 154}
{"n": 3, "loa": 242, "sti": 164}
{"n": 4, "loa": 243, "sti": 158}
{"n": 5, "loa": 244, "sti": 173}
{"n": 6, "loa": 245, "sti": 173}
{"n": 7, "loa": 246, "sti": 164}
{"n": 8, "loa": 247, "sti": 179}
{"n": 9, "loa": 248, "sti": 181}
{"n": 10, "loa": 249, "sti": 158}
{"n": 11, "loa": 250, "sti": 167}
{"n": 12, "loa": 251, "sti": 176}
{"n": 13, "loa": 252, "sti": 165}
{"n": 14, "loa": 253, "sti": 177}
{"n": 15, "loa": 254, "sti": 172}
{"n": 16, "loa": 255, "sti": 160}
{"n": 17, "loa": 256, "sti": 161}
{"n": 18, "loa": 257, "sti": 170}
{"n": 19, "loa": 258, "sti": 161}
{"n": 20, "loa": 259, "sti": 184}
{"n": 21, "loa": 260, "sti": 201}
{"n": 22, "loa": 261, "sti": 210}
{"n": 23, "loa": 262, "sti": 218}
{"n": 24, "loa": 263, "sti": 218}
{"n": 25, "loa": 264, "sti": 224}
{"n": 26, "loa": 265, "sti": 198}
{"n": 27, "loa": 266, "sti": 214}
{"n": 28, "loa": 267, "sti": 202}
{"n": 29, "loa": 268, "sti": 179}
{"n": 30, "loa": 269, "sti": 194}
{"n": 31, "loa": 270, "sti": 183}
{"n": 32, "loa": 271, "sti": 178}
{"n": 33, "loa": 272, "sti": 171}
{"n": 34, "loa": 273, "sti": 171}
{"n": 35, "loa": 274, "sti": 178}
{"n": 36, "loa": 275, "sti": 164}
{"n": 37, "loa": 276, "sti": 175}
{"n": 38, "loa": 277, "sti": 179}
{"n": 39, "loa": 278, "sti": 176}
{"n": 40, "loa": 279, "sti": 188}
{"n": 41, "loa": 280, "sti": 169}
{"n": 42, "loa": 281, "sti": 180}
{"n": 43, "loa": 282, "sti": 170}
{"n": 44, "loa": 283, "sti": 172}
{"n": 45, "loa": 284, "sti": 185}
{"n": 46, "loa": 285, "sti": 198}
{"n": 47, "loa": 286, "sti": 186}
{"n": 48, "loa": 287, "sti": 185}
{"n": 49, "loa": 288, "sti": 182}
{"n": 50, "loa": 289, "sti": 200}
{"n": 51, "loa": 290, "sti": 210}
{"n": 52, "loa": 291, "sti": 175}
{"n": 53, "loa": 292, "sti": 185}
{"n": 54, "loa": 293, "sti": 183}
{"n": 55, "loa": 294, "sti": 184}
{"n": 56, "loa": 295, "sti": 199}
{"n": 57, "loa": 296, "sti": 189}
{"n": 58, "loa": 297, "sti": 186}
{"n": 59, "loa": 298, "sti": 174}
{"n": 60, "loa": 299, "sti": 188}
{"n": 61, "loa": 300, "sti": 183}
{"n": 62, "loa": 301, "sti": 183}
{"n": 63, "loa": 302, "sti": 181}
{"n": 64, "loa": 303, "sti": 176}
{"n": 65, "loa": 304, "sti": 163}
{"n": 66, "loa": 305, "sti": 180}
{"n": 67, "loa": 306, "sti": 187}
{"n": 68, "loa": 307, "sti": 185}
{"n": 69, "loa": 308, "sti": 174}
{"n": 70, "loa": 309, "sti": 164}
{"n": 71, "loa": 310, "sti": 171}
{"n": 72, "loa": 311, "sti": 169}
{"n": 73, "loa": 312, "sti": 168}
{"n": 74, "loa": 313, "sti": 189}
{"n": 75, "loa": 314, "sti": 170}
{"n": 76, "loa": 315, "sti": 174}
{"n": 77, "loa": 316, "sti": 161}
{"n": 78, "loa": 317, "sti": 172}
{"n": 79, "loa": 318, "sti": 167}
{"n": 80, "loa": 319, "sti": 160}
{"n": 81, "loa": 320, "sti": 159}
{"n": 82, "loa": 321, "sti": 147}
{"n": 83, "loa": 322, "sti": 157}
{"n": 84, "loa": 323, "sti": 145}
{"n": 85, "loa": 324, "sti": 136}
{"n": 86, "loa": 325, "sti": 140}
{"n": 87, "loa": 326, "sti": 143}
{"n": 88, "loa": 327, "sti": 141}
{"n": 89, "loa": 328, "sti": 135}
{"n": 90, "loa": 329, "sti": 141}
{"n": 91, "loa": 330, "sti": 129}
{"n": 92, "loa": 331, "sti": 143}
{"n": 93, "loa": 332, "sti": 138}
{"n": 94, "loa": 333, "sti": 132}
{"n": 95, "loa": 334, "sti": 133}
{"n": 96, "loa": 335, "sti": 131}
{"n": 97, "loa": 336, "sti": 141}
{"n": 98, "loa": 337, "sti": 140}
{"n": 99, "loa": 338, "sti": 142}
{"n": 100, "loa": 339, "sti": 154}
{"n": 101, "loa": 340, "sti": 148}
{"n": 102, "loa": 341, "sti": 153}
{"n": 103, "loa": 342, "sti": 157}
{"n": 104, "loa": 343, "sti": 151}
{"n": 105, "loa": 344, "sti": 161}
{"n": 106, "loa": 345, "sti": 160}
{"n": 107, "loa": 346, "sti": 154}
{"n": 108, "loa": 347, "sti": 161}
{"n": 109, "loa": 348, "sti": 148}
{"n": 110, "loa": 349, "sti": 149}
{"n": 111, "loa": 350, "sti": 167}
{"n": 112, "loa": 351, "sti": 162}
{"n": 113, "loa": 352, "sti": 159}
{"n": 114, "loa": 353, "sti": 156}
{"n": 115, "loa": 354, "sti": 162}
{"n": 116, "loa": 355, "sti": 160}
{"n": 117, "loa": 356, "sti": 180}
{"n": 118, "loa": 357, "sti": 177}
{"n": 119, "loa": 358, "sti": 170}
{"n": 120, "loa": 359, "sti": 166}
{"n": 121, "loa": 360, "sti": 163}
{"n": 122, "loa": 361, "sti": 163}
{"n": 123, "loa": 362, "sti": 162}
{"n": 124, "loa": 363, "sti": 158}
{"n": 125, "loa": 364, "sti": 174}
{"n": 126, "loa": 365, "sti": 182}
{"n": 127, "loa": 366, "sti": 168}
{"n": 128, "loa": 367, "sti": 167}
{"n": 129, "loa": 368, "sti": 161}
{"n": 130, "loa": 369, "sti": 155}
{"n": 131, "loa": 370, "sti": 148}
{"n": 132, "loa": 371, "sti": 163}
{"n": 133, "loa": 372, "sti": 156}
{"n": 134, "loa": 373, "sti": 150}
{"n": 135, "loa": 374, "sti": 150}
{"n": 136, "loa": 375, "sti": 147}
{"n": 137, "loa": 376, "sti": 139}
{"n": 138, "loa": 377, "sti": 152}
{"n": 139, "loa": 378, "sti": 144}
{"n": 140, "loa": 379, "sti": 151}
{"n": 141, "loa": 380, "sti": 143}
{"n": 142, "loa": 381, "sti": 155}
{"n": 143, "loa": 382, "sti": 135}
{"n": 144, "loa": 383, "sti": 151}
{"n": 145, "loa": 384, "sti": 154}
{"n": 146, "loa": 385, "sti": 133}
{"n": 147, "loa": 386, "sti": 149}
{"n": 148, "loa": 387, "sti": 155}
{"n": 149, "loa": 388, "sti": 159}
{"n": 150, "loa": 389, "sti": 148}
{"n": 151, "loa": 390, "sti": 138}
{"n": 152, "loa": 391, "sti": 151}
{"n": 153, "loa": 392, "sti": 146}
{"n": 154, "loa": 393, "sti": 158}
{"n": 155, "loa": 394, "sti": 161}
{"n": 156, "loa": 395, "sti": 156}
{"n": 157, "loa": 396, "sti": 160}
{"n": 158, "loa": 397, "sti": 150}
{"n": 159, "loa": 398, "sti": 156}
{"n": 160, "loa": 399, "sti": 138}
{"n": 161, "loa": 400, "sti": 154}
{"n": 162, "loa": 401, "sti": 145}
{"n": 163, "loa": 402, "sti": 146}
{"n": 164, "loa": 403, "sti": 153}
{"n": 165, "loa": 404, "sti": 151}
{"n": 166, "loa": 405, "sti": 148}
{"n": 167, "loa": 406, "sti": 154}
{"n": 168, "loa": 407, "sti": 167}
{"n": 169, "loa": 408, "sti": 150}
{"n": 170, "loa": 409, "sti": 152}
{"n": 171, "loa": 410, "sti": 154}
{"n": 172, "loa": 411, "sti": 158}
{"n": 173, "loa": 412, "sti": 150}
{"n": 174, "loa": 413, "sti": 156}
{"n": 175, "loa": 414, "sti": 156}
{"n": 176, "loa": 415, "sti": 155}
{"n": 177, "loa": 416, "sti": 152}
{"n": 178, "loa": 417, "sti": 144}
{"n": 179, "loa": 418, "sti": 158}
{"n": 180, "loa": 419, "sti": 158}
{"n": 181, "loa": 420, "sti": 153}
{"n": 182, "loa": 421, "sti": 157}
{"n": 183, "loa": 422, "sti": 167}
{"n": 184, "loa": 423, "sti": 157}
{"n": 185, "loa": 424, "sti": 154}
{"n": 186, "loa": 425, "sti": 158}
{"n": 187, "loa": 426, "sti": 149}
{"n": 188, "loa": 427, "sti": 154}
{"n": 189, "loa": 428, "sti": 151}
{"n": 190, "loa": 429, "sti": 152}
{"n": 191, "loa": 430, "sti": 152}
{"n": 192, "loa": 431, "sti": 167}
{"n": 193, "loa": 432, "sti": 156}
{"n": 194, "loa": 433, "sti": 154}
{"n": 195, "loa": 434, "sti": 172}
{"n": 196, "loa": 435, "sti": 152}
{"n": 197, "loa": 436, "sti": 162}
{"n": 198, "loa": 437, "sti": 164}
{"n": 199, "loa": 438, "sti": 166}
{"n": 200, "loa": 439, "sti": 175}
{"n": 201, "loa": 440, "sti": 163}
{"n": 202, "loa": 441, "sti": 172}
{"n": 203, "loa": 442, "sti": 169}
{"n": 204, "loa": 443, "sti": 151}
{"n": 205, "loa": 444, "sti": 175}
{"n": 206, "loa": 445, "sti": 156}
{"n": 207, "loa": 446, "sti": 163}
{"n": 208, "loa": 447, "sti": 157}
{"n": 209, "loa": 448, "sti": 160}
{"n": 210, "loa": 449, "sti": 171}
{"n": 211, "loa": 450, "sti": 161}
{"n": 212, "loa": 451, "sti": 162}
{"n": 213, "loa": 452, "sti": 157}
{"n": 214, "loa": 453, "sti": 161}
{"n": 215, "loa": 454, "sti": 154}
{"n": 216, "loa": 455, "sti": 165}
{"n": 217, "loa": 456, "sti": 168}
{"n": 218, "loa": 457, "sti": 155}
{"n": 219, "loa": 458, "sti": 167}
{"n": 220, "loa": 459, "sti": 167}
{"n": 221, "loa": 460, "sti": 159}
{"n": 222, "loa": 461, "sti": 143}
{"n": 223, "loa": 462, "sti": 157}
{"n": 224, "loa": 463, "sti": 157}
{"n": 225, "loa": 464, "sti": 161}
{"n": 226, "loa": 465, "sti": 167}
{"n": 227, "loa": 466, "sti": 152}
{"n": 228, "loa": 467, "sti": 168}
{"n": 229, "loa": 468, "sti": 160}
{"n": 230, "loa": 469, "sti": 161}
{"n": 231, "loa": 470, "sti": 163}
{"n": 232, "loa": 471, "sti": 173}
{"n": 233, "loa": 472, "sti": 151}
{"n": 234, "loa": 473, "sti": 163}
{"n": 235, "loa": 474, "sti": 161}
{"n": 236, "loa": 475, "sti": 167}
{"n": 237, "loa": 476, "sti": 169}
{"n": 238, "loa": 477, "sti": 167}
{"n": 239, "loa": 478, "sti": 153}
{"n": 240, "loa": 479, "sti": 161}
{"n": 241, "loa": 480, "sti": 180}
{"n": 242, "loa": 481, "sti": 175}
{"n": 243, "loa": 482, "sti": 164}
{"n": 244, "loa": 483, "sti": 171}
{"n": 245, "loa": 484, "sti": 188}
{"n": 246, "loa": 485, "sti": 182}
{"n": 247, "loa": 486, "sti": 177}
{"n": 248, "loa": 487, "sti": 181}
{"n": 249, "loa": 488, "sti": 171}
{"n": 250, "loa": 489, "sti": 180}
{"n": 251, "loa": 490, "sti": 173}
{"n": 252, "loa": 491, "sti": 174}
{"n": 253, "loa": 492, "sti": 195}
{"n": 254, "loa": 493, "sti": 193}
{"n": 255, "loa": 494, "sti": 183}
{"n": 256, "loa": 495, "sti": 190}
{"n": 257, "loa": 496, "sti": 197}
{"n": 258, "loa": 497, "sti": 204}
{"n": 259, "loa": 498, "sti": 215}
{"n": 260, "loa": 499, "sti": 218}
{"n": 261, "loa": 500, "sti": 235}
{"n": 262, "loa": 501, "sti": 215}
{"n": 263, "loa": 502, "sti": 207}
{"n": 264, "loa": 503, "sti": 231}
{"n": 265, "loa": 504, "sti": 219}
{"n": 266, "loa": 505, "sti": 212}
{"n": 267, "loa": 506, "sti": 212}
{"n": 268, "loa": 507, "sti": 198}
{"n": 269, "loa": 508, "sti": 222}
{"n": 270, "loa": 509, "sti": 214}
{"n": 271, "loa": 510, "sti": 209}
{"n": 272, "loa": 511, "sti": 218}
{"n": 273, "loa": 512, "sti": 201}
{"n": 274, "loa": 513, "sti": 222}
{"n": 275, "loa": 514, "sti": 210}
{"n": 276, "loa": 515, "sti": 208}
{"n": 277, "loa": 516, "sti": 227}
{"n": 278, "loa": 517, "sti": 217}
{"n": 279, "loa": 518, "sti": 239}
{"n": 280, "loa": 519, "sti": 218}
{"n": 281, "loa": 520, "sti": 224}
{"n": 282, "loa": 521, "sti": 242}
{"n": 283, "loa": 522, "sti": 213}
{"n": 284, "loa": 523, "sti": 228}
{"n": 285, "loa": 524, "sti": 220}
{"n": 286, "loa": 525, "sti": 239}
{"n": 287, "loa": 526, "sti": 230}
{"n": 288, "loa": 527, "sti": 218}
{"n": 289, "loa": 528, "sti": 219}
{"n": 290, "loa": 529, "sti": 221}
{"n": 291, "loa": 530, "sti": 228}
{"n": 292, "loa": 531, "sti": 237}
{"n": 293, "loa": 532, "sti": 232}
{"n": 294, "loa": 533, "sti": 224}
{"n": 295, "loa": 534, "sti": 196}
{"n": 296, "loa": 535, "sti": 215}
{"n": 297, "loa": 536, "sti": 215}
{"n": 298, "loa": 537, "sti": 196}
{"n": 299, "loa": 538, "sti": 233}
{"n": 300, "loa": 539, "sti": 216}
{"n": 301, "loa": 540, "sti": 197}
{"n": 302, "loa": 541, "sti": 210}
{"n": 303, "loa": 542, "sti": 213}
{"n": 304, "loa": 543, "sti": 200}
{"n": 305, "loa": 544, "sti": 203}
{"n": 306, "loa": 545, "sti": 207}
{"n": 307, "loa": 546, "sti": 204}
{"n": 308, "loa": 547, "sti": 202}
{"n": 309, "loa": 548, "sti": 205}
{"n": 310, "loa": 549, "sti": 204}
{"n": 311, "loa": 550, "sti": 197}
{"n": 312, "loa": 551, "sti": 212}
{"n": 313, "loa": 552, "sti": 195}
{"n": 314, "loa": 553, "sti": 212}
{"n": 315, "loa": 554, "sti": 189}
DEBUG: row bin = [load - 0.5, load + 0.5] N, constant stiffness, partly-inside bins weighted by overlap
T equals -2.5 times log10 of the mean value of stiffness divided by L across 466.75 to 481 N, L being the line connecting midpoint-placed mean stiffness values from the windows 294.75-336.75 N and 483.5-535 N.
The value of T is 0.22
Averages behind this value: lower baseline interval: 162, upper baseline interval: 210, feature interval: 164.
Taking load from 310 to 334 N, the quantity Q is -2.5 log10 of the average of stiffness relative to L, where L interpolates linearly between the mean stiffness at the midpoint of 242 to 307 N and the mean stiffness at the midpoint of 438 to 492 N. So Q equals 0.17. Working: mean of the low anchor 182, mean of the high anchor 166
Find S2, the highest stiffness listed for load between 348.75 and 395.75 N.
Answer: 182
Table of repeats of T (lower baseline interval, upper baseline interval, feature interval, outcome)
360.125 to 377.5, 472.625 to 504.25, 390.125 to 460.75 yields 0.094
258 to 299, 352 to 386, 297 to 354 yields 0.090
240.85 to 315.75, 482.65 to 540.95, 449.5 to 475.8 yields 0.256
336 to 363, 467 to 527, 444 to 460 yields 0.143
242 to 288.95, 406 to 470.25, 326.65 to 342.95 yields 0.214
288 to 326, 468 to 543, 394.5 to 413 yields 0.222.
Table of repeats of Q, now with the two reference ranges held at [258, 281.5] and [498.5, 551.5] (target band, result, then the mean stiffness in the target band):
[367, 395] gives 0.31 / 150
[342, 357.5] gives 0.23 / 160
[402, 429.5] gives 0.31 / 154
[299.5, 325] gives 0.15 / 168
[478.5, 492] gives 0.20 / 176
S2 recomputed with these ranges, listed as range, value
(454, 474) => 173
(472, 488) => 188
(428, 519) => 239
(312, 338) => 189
